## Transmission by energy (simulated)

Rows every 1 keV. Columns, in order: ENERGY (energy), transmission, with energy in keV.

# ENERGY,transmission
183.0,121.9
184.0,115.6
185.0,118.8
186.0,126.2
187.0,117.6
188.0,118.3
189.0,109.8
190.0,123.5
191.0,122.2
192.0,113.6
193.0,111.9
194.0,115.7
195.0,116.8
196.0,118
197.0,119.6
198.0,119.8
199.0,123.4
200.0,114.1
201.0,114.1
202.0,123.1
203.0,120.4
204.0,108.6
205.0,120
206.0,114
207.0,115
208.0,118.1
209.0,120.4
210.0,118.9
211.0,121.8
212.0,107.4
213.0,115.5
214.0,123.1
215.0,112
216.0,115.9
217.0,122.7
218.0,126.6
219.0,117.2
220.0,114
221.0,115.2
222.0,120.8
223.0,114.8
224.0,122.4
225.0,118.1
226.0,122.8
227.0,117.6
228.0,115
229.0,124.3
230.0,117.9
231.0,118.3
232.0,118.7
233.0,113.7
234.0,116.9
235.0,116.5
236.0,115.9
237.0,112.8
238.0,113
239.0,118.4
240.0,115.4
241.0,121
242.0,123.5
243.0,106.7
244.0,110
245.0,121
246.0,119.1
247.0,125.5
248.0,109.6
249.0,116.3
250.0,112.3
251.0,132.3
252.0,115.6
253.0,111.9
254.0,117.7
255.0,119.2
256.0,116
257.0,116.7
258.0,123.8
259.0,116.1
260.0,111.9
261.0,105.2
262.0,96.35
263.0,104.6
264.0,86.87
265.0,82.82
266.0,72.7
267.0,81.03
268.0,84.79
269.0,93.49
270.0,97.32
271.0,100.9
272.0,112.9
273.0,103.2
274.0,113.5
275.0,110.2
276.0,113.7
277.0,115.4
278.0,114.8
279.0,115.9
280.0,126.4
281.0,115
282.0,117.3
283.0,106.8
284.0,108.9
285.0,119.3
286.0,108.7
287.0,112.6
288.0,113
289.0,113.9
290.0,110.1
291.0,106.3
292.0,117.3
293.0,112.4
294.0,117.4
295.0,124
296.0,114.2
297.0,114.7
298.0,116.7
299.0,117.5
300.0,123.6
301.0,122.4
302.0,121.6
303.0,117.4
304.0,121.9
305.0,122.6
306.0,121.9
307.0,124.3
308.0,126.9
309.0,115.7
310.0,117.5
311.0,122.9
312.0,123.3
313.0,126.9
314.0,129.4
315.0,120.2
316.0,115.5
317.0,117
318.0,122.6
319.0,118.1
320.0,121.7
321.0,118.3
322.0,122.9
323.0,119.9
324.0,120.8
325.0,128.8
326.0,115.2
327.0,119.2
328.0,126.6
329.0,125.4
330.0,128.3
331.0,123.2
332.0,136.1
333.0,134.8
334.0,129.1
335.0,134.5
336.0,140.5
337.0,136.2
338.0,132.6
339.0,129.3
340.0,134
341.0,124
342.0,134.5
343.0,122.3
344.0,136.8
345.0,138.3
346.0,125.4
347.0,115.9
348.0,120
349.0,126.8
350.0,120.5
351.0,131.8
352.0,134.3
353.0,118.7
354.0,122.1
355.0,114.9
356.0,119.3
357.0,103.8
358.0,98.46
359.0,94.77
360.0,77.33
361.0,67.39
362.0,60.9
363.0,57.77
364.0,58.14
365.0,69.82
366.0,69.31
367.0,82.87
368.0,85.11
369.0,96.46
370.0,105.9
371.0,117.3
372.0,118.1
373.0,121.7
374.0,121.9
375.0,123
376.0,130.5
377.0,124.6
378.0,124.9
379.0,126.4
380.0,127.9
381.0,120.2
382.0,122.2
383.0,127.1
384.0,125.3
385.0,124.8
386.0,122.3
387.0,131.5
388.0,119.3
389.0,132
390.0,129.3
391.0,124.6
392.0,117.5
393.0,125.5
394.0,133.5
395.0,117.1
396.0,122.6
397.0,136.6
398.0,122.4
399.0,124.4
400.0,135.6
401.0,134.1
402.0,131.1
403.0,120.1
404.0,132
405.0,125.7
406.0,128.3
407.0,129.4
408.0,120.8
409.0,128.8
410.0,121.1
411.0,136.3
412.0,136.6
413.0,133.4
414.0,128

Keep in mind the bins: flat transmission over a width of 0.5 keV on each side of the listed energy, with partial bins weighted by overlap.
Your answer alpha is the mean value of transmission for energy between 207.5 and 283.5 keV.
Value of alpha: 113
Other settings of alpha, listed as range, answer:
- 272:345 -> 121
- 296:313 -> 121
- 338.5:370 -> 106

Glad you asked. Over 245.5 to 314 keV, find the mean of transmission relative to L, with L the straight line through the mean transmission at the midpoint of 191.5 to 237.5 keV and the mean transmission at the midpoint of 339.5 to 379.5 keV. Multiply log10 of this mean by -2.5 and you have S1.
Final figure 0.01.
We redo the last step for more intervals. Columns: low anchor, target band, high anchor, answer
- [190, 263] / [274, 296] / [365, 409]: 0.04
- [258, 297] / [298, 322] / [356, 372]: -0.22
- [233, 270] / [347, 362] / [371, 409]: 0.12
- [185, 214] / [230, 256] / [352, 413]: 0.00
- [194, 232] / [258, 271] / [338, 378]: 0.20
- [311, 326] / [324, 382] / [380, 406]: 0.08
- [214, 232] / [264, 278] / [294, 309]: 0.21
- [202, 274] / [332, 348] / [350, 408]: -0.15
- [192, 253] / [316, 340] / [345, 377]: -0.17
